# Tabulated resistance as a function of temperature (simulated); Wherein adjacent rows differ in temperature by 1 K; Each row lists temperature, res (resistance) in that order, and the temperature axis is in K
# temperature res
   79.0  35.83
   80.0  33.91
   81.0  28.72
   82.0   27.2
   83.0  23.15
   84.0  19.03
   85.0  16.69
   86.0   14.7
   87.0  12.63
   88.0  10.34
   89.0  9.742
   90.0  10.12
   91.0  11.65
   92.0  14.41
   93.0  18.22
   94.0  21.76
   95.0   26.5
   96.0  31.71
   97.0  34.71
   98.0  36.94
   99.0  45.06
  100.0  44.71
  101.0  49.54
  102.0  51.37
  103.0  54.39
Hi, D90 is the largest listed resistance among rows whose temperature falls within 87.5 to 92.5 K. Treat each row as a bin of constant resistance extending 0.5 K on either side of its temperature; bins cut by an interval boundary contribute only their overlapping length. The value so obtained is 14.41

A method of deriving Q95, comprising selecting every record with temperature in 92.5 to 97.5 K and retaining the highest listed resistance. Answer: 34.71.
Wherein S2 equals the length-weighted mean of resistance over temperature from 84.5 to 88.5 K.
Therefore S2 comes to 13.6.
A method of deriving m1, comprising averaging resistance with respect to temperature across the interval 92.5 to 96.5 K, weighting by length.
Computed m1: 24.5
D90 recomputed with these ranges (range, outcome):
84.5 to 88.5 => 16.69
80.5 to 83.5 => 28.72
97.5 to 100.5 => 45.06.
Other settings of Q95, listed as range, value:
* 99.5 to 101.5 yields 49.54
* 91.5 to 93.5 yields 18.22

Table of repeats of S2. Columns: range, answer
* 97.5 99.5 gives 41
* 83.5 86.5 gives 16.8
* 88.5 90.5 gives 9.93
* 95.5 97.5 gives 33.2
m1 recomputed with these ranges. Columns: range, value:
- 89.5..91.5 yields 10.9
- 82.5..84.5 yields 21.1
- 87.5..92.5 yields 11.3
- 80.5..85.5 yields 23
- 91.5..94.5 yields 18.1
